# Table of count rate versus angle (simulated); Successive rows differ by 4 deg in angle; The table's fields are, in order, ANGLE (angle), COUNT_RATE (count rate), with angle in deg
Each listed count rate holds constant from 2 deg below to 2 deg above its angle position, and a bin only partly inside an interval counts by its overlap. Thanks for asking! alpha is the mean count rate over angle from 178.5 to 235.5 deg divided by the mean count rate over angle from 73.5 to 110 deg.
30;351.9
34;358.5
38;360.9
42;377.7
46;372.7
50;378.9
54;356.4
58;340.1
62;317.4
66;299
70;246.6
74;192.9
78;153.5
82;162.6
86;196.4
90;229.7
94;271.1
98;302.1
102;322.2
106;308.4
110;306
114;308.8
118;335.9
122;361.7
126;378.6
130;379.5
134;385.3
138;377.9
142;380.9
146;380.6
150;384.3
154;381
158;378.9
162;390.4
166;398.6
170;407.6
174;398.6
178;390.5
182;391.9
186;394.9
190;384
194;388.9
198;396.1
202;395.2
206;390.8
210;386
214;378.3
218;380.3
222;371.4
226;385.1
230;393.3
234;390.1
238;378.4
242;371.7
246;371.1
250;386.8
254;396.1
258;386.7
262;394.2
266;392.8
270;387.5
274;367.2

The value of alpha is 1.59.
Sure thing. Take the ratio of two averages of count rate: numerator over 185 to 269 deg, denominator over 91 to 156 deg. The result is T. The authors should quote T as 1.12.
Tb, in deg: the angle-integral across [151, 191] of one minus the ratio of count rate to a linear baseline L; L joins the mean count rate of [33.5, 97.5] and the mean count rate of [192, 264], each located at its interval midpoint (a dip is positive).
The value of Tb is -4.6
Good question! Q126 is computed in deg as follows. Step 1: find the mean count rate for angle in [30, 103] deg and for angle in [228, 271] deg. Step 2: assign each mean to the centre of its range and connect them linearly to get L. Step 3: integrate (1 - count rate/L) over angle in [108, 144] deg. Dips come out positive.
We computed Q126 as -3.8 deg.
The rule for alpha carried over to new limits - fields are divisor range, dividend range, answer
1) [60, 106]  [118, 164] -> 1.53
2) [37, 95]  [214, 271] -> 1.36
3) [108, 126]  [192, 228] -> 1.16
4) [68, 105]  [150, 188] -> 1.68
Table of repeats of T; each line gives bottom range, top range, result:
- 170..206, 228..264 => 0.98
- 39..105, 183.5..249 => 1.35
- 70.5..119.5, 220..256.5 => 1.49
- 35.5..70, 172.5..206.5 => 1.14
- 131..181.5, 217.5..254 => 0.98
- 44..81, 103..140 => 1.19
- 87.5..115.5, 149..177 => 1.35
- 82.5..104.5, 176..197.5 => 1.51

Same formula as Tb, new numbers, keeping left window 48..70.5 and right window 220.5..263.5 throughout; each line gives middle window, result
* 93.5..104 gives 1.2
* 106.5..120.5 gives 1.1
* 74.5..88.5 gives 6.7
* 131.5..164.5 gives -2.5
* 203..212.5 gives -0.4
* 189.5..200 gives -0.6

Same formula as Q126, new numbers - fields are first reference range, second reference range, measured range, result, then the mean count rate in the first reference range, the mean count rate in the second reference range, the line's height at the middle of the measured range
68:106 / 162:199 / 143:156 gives -1.6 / 235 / 394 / 341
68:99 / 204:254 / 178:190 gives -2.2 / 217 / 383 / 331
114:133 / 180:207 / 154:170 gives -0.6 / 359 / 392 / 377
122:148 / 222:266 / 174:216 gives -0.9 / 379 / 385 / 382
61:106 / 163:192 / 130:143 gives -2.0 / 246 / 395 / 330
